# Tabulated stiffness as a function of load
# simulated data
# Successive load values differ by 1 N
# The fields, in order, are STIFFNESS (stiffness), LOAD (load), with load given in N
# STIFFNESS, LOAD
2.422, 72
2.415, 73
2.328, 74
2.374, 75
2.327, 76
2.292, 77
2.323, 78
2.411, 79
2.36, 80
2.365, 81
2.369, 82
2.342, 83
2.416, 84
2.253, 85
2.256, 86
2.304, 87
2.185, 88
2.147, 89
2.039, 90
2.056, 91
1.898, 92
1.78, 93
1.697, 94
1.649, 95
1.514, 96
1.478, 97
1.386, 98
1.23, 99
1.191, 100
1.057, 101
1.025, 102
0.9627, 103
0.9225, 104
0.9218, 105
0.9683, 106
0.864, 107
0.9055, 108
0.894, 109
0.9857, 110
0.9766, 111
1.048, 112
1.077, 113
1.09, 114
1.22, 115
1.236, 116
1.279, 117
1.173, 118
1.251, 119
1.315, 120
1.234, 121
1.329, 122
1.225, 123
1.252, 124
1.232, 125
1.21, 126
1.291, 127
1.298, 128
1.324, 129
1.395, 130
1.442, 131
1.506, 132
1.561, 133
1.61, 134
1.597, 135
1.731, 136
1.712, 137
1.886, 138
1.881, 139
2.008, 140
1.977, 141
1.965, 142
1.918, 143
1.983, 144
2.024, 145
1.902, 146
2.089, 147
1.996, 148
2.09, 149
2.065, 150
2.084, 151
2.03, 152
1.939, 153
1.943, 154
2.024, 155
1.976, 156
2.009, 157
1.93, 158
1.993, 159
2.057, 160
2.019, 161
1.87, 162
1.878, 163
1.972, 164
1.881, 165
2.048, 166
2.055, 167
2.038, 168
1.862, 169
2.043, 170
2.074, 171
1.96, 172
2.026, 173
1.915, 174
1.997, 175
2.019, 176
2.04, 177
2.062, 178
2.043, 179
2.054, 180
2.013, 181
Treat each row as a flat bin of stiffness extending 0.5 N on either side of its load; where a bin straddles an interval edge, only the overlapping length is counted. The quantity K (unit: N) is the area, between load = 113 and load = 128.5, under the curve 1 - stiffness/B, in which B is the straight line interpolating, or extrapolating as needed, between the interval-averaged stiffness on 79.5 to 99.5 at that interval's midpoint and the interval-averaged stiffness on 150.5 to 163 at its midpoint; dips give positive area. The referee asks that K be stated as 5.8 N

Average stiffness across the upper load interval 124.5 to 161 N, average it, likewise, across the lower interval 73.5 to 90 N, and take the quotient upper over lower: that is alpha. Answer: 0.8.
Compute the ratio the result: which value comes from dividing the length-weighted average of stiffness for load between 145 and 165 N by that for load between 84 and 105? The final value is 1.20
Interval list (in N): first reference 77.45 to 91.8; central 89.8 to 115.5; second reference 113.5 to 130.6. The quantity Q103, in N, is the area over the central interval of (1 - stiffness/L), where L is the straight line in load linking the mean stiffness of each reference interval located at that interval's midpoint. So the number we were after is 7.8 N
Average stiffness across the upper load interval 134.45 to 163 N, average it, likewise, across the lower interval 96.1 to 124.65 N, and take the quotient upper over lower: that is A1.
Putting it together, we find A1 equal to 1.7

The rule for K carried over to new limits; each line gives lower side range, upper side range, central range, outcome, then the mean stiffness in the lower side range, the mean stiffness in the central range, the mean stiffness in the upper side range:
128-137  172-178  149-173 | -2.0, 1.52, 1.99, 2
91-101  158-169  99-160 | 9.4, 1.54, 1.5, 1.97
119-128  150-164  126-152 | -2.6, 1.26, 1.77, 1.98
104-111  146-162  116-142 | -0.7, 0.927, 1.47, 2.01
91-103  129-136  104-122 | 4.8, 1.45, 1.09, 1.52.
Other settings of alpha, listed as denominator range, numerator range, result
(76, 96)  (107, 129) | 0.54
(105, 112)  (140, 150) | 2.13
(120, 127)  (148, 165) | 1.59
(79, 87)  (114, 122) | 0.53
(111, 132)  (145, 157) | 1.62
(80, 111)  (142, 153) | 1.25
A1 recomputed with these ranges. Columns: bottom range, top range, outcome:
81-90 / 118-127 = 0.55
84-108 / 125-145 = 1.06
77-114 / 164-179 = 1.24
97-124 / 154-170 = 1.77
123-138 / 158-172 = 1.37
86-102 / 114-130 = 0.74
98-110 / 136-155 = 1.95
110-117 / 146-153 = 1.83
